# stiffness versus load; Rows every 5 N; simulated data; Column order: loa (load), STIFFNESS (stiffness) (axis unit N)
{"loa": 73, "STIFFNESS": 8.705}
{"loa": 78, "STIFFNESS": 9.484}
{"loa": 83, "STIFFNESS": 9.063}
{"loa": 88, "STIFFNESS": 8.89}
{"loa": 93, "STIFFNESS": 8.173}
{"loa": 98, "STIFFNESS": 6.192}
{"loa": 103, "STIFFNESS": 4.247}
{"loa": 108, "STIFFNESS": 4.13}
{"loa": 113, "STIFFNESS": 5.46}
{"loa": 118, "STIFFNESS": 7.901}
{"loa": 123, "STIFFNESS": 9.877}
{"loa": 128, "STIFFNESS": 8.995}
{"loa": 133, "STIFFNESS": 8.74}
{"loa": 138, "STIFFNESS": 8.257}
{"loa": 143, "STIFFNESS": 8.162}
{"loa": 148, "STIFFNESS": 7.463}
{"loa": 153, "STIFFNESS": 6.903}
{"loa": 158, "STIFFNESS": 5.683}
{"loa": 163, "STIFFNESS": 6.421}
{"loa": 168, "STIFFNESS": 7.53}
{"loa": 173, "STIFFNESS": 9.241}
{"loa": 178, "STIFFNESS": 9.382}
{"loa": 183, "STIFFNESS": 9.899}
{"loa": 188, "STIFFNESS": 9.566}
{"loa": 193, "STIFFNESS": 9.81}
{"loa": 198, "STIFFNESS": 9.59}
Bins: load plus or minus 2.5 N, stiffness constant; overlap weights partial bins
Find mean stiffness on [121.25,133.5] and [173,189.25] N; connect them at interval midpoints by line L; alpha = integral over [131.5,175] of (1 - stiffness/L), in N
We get 8.50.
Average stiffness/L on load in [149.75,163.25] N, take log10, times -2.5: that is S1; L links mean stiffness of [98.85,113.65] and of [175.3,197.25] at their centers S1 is 0.22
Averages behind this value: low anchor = 4.68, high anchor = 9.65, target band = 6.38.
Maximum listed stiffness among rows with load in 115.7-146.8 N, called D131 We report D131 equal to 9.877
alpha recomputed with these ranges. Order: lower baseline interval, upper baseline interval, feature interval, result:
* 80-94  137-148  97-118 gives 8.0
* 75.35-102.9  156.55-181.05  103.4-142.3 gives 2.2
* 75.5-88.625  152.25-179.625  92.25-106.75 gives 5.0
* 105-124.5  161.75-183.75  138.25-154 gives -0.1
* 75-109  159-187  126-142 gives -1.5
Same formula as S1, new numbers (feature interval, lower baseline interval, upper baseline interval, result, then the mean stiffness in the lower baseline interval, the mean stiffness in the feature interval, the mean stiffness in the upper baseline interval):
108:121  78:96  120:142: 0.37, 8.75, 6.31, 8.89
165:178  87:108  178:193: 0.08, 6.4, 8.5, 9.69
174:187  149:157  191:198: -0.10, 6.78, 9.59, 9.73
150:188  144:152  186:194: 0.09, 7.49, 7.97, 9.67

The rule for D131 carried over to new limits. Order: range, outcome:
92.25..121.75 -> 8.173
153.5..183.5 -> 9.899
